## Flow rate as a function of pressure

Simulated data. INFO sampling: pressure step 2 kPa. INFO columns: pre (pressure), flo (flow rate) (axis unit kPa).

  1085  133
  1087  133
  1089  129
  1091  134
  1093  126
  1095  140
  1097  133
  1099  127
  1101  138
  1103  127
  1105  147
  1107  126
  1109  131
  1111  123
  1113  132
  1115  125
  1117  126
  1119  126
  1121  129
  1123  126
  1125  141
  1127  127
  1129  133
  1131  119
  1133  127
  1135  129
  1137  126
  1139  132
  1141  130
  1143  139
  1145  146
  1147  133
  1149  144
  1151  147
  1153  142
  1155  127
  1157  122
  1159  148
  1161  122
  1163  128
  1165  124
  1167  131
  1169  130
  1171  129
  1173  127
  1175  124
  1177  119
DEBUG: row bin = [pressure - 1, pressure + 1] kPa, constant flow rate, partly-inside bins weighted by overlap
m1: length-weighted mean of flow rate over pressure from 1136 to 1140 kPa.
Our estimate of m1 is 129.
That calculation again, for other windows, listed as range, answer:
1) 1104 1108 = 136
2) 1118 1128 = 130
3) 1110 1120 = 126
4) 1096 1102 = 133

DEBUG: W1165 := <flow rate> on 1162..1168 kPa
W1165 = 128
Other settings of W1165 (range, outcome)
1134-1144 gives 131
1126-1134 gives 126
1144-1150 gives 141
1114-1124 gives 126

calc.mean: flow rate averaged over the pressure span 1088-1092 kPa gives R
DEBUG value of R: 132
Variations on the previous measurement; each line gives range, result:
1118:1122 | 128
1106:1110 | 128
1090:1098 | 133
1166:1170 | 130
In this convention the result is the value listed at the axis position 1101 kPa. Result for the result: 138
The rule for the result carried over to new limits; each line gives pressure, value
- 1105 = 147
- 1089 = 129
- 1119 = 126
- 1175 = 124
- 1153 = 142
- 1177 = 119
